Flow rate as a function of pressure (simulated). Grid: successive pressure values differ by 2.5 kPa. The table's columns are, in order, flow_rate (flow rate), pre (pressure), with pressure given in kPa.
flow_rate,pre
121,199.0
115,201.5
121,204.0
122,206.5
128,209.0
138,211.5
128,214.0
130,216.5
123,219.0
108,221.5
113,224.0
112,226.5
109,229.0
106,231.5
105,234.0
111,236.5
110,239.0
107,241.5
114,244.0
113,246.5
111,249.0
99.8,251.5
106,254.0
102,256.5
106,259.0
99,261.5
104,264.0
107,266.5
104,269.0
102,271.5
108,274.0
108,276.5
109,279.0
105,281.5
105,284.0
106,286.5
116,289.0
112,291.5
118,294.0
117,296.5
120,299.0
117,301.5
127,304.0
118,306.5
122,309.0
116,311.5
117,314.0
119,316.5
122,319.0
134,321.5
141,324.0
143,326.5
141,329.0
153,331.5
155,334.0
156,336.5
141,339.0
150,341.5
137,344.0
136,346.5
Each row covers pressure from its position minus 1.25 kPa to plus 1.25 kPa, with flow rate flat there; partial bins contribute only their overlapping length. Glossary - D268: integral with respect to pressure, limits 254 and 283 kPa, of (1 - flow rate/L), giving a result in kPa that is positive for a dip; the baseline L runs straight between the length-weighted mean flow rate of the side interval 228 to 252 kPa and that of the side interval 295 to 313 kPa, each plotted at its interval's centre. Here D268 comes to 2.2 kPa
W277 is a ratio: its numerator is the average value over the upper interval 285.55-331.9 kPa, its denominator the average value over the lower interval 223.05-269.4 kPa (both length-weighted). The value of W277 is 1.15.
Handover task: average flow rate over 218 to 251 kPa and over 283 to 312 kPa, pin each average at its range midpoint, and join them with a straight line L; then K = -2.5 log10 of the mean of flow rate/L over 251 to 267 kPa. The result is 0.09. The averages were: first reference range 111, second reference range 116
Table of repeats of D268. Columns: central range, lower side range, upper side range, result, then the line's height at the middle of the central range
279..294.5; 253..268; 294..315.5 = 0.4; 113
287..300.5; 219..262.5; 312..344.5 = 1.1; 127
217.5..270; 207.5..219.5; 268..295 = 5.2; 120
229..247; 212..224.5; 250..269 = 0.6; 113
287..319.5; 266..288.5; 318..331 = 1.3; 123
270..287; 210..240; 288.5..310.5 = 1.7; 118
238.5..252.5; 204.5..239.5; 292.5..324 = 1.1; 119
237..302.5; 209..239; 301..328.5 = 6.8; 121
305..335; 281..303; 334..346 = 0.3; 133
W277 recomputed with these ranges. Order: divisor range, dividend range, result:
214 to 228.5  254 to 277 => 0.89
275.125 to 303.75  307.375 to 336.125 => 1.19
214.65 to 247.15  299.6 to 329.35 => 1.12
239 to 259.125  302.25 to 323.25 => 1.14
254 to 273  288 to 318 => 1.14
